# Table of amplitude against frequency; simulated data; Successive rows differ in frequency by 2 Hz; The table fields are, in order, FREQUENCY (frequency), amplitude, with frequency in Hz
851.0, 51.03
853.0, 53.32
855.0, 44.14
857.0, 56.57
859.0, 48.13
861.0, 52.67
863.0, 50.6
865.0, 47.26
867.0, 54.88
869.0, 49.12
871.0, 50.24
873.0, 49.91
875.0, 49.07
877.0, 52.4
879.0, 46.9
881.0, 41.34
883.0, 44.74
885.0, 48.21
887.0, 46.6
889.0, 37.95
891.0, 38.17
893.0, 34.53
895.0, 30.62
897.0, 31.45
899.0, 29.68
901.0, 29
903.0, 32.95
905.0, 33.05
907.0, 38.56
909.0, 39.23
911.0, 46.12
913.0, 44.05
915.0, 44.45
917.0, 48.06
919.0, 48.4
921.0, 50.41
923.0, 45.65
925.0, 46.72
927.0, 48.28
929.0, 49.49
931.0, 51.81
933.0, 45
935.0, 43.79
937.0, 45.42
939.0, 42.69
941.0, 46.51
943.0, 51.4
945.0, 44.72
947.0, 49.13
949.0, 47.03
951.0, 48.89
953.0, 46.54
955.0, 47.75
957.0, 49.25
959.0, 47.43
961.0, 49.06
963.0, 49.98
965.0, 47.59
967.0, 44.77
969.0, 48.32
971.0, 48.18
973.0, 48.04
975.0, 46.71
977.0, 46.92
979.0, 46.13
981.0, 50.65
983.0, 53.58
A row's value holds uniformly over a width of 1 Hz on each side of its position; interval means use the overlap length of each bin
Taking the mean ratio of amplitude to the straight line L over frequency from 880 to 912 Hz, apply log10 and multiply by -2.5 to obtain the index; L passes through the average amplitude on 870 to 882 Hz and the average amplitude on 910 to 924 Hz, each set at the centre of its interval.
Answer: 0.254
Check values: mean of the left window 48.3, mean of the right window 46.7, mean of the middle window 37.6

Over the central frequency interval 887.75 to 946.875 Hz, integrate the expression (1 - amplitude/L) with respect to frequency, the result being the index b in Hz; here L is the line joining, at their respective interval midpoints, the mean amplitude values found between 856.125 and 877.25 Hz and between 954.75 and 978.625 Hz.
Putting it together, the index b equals 8.55 Hz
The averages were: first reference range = 50.9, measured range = 42.1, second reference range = 47.8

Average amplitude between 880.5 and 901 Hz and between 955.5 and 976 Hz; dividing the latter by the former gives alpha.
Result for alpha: 1.3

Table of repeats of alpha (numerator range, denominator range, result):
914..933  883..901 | 1.29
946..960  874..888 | 1.02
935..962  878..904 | 1.25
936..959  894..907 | 1.49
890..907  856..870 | 0.64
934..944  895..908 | 1.42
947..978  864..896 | 1.06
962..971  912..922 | 1.01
